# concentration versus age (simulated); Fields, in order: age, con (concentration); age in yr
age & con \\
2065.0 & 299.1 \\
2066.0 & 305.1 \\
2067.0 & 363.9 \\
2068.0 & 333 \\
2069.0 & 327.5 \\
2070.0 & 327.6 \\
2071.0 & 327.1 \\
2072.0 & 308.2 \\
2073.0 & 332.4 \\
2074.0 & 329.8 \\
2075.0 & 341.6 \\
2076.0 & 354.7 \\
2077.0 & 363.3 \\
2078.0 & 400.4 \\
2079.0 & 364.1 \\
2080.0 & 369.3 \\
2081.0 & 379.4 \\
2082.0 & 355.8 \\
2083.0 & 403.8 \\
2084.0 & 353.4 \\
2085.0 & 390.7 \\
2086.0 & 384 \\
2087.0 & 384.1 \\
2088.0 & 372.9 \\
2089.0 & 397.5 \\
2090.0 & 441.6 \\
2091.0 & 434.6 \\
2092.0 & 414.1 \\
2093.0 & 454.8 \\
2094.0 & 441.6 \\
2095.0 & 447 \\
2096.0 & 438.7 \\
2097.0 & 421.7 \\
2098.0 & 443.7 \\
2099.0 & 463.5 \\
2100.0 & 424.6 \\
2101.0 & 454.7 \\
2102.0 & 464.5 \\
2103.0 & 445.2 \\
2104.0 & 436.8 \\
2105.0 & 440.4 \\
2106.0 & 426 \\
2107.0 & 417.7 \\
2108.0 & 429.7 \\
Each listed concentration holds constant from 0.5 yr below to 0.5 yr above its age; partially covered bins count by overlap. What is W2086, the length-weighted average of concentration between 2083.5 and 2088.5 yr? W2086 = 377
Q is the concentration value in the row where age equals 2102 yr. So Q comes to 464.5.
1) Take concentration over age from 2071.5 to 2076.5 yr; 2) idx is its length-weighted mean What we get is 333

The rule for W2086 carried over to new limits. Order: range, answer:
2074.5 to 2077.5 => 353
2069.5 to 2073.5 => 324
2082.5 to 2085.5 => 383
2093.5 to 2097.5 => 437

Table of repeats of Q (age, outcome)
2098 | 443.7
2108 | 429.7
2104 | 436.8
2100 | 424.6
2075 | 341.6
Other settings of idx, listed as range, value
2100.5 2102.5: 460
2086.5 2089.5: 385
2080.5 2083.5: 380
